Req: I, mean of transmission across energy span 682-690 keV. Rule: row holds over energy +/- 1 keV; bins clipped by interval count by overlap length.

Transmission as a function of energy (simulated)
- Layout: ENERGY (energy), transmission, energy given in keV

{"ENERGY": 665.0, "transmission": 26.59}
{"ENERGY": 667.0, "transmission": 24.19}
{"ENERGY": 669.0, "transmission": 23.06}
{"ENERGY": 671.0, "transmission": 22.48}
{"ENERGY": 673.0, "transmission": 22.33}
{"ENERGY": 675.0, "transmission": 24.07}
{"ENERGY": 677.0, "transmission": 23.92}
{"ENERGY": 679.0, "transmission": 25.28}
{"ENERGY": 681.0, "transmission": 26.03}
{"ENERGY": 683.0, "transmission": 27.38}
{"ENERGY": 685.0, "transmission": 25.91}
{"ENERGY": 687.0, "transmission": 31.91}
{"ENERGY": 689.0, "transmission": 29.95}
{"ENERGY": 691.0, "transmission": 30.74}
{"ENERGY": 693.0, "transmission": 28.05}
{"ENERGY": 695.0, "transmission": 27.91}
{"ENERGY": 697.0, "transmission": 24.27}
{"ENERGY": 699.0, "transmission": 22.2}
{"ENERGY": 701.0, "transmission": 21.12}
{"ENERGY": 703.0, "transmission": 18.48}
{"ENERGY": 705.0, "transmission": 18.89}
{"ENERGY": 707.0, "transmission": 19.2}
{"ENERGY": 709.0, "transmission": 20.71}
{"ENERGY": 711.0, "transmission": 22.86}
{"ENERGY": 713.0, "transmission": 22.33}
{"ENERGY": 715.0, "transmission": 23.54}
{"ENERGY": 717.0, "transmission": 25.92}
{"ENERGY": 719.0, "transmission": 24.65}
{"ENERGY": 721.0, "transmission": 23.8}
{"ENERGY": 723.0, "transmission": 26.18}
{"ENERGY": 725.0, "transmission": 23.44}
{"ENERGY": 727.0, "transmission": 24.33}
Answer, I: 28.8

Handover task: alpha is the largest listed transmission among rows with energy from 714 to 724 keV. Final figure 26.18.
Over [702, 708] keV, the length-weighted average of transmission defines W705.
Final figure 18.9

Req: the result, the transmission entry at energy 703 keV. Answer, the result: 18.48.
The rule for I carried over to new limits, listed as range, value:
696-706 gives 21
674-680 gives 24.4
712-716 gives 22.9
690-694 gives 29.4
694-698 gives 26.1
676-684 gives 25.7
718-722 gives 24.2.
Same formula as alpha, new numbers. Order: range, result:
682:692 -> 31.91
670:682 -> 26.03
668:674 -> 23.06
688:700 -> 30.74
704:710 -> 20.71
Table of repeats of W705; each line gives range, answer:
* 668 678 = 23.2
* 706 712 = 20.9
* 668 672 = 22.8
